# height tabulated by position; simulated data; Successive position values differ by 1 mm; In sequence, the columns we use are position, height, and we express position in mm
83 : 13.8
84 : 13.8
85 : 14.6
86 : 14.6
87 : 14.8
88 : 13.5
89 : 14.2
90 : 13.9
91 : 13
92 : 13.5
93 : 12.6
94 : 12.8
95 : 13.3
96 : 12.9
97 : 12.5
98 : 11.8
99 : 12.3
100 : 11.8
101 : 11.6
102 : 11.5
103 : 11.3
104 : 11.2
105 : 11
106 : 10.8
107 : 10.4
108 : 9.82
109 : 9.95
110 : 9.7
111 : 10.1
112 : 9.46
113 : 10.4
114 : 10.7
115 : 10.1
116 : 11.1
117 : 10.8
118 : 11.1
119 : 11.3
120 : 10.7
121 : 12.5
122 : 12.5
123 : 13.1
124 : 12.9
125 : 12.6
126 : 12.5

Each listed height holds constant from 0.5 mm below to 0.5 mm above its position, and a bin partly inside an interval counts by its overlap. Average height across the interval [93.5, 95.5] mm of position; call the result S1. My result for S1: 13.1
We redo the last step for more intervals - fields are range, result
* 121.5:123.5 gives 12.8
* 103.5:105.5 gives 11.1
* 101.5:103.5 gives 11.4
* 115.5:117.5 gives 10.9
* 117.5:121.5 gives 11.4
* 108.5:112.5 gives 9.8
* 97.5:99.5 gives 12.1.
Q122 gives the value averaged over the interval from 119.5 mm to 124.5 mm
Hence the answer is 12.3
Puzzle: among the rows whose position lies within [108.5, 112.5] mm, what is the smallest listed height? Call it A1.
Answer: 9.46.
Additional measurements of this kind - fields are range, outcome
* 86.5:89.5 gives 13.5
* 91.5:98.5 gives 11.8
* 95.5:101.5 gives 11.6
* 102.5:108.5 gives 9.82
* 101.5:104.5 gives 11.2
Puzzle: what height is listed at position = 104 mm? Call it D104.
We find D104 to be 11.2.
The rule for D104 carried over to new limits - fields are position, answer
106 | 10.8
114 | 10.7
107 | 10.4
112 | 9.46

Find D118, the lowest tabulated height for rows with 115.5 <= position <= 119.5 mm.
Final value 10.8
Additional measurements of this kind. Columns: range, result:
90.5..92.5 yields 13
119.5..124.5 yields 10.7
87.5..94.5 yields 12.6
